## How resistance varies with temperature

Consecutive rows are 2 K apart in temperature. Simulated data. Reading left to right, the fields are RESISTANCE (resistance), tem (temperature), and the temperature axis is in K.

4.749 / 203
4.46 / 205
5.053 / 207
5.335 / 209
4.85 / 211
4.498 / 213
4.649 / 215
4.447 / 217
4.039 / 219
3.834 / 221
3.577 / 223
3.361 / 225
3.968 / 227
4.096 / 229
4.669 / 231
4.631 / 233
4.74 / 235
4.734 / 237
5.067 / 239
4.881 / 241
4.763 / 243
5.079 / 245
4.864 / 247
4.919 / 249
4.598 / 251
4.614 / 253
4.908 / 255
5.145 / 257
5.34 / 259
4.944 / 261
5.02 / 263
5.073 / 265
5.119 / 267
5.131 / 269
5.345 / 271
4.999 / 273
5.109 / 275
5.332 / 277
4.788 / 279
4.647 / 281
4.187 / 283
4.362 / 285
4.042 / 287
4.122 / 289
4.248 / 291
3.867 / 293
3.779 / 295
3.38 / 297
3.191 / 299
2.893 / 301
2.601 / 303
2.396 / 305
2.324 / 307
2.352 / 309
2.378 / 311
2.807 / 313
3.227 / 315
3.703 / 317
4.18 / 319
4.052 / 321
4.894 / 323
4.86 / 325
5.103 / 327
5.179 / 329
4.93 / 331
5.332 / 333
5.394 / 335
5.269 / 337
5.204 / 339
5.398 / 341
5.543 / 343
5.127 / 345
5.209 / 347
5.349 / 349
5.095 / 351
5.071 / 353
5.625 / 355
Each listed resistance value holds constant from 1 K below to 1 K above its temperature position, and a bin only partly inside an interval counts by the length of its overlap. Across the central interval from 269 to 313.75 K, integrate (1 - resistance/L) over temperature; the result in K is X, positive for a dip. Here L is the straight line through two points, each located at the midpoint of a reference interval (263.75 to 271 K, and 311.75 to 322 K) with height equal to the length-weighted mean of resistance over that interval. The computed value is 6.34 K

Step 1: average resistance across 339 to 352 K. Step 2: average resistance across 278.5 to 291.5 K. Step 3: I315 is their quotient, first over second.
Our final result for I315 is 1.22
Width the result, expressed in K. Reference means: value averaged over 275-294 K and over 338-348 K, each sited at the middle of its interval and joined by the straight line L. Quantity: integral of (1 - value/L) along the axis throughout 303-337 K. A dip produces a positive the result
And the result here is 7.2 K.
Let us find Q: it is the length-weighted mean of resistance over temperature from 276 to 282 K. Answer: 4.92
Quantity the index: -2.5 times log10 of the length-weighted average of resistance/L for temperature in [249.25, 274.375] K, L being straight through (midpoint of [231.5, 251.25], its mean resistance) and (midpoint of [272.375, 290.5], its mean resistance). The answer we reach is -0.07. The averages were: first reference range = 4.83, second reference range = 4.6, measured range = 5.02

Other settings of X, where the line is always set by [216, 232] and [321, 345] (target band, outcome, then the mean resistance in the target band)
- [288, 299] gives 2.1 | 3.82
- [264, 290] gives -1.4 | 4.79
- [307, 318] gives 4.7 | 2.84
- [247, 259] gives -1.6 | 4.88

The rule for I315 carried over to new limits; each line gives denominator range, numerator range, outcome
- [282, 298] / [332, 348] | 1.33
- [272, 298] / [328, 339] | 1.19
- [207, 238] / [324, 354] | 1.19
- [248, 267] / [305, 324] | 0.66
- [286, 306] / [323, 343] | 1.50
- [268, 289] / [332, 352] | 1.11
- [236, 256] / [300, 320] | 0.60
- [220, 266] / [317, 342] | 1.06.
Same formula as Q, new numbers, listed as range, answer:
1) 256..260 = 5.24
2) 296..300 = 3.29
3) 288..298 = 3.88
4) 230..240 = 4.77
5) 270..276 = 5.15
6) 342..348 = 5.29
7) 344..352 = 5.19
